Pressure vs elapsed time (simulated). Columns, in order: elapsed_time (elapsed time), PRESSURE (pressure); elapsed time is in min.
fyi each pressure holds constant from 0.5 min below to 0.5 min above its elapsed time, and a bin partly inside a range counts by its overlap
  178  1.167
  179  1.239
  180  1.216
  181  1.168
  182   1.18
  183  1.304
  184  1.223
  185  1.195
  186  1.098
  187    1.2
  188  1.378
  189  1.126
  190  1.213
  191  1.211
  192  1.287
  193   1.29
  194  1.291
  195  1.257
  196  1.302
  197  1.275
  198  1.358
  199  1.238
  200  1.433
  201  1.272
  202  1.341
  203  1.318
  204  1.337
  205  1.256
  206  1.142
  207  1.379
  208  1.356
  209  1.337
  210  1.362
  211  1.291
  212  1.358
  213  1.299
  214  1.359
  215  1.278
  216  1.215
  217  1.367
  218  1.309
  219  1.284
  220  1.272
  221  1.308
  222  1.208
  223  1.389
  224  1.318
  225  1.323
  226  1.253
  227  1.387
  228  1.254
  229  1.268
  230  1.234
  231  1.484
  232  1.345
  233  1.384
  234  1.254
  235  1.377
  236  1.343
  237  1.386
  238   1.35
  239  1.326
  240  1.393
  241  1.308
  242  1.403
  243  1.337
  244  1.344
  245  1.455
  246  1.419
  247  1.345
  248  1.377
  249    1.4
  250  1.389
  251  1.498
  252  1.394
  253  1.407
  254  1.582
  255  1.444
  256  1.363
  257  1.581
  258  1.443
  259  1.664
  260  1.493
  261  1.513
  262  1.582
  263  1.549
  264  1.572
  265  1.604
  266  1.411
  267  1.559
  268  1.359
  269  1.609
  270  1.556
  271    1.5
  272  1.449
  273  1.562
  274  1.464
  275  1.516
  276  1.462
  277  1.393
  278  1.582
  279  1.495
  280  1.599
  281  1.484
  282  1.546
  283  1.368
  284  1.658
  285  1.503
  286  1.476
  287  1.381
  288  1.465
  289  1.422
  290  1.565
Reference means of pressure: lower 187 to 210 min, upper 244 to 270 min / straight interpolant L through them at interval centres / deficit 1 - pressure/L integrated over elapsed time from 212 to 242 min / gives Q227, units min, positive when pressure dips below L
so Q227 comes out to 1.3 min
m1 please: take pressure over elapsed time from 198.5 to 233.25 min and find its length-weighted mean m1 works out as 1.31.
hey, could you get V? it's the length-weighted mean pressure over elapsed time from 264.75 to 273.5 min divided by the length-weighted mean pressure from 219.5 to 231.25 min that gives 1.16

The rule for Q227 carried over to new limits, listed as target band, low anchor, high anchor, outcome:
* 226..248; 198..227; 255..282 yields 0.8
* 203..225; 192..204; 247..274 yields 0.8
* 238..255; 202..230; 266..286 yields 0.1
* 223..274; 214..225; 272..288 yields -1.0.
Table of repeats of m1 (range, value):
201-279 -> 1.39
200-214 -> 1.32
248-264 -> 1.49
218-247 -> 1.34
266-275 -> 1.5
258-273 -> 1.53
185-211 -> 1.28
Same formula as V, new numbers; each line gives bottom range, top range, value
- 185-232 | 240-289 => 1.14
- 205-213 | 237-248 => 1.04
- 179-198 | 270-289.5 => 1.21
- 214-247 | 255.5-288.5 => 1.13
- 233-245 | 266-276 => 1.11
